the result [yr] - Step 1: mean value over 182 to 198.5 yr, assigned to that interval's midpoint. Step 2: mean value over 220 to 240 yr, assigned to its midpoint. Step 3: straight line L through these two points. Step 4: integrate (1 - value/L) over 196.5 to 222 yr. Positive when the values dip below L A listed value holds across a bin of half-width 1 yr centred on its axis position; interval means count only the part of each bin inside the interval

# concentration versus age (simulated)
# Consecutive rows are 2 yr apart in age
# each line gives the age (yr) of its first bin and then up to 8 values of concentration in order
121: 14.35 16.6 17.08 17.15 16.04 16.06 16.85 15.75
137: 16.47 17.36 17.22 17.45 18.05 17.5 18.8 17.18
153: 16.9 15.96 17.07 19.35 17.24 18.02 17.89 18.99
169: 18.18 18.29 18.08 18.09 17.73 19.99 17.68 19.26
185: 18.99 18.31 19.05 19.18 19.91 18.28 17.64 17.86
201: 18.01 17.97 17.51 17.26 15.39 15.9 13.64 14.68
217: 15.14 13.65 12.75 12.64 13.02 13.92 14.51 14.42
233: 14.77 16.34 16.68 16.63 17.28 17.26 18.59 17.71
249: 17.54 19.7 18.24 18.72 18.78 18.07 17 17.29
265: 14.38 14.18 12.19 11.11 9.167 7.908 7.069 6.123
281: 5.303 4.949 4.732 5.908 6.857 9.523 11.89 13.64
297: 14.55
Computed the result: 1.4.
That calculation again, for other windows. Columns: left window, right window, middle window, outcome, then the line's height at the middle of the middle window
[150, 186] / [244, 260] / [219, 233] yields 3.6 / 18.3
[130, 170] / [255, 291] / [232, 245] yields -4.1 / 12.7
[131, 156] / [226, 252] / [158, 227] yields -1.4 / 16.8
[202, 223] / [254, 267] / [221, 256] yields 0.1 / 16.3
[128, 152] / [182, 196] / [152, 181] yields 0.2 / 18.1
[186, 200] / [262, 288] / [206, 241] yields 0.4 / 15.1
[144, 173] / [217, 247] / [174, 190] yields -1.5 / 17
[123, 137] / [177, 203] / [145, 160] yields -0.2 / 17.3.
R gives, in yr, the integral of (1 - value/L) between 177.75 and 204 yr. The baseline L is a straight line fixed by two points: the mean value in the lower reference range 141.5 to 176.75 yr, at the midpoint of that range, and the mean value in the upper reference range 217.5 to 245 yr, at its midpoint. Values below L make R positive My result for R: -3.19 yr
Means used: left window 17.8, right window 15.1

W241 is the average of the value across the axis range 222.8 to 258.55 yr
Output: 16.6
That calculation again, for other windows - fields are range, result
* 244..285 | 13.5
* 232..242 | 16.3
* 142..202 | 18.2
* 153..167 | 17.6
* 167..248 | 16.8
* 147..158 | 17.2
